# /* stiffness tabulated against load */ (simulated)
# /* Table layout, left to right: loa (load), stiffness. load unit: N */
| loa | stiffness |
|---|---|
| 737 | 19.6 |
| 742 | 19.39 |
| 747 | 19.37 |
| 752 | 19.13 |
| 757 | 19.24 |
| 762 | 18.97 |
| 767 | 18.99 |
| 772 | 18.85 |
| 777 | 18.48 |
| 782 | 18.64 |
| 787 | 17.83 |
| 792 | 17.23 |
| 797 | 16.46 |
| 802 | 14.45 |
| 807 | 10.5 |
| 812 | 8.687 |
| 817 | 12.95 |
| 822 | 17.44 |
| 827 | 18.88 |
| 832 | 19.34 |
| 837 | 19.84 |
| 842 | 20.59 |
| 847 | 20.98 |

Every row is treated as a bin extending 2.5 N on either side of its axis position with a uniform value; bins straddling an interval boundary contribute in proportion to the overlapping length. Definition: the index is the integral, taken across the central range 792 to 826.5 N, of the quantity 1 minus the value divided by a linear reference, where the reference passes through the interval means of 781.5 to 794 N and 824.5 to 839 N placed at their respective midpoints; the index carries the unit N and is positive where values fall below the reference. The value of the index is 8.4 N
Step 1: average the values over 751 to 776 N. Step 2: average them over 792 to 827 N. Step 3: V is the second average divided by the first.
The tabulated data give 0.7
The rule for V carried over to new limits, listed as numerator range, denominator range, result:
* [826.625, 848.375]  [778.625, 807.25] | 1.22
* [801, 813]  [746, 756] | 0.58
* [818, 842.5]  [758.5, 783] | 1.00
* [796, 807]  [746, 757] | 0.74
